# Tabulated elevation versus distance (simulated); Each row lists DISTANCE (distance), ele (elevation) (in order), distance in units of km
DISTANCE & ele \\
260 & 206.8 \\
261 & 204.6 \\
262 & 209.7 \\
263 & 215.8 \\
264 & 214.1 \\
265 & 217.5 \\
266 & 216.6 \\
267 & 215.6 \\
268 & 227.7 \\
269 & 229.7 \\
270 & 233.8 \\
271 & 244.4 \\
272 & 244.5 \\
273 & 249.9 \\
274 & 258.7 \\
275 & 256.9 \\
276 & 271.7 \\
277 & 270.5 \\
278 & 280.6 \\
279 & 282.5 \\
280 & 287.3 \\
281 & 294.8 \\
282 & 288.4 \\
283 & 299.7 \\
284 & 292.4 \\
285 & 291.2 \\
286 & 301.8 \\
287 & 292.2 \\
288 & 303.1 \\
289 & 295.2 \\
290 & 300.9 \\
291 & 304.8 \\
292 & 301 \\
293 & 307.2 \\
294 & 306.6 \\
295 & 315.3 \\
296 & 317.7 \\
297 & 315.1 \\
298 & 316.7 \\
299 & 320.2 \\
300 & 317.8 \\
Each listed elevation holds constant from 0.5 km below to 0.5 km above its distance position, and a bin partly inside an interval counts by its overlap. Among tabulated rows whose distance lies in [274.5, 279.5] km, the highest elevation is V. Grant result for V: 282.5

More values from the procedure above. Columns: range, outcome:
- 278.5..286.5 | 301.8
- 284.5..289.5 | 303.1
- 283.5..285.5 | 292.4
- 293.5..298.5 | 317.7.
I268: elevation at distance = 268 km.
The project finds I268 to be 227.7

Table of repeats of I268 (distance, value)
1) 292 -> 301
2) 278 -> 280.6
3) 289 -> 295.2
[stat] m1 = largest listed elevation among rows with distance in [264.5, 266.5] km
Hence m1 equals 217.5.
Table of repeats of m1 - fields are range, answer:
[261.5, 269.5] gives 229.7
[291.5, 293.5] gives 307.2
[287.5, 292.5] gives 304.8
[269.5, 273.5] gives 249.9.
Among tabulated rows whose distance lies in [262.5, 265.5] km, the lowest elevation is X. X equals 214.1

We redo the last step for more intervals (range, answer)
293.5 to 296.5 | 306.6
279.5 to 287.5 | 287.3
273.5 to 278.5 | 256.9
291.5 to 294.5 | 301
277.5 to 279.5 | 280.6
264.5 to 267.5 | 215.6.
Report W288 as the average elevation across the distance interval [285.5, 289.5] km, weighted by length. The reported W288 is 298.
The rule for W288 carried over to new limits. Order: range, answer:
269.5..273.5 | 243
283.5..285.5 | 292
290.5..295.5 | 307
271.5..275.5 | 252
